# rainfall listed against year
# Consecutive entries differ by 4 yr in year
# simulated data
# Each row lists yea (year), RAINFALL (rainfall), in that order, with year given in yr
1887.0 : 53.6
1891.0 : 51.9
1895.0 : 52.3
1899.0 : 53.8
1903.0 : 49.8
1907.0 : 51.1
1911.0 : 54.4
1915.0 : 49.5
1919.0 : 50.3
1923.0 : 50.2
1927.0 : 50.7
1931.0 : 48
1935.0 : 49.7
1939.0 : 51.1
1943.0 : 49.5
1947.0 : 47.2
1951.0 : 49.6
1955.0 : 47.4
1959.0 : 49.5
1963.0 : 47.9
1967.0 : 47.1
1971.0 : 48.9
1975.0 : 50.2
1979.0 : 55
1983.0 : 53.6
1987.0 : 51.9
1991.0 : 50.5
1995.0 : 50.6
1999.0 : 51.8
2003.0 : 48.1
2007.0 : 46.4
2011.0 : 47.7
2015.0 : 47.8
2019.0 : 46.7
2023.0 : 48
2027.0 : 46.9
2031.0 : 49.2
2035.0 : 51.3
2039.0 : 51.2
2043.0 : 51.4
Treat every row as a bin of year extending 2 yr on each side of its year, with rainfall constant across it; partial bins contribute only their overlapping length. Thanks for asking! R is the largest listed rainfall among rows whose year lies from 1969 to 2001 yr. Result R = 55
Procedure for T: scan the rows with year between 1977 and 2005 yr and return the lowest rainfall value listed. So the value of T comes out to 48.1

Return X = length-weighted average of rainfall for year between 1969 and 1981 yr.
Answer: 51.4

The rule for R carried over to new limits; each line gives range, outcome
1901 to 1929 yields 54.4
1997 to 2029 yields 51.8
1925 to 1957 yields 51.1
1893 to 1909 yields 53.8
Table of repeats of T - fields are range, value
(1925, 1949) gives 47.2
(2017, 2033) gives 46.7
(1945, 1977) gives 47.1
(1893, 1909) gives 49.8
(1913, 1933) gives 48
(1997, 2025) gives 46.4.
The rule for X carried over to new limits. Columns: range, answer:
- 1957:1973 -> 48.4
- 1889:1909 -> 51.8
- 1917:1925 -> 50.2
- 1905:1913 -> 52.8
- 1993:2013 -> 48.9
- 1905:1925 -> 51.1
